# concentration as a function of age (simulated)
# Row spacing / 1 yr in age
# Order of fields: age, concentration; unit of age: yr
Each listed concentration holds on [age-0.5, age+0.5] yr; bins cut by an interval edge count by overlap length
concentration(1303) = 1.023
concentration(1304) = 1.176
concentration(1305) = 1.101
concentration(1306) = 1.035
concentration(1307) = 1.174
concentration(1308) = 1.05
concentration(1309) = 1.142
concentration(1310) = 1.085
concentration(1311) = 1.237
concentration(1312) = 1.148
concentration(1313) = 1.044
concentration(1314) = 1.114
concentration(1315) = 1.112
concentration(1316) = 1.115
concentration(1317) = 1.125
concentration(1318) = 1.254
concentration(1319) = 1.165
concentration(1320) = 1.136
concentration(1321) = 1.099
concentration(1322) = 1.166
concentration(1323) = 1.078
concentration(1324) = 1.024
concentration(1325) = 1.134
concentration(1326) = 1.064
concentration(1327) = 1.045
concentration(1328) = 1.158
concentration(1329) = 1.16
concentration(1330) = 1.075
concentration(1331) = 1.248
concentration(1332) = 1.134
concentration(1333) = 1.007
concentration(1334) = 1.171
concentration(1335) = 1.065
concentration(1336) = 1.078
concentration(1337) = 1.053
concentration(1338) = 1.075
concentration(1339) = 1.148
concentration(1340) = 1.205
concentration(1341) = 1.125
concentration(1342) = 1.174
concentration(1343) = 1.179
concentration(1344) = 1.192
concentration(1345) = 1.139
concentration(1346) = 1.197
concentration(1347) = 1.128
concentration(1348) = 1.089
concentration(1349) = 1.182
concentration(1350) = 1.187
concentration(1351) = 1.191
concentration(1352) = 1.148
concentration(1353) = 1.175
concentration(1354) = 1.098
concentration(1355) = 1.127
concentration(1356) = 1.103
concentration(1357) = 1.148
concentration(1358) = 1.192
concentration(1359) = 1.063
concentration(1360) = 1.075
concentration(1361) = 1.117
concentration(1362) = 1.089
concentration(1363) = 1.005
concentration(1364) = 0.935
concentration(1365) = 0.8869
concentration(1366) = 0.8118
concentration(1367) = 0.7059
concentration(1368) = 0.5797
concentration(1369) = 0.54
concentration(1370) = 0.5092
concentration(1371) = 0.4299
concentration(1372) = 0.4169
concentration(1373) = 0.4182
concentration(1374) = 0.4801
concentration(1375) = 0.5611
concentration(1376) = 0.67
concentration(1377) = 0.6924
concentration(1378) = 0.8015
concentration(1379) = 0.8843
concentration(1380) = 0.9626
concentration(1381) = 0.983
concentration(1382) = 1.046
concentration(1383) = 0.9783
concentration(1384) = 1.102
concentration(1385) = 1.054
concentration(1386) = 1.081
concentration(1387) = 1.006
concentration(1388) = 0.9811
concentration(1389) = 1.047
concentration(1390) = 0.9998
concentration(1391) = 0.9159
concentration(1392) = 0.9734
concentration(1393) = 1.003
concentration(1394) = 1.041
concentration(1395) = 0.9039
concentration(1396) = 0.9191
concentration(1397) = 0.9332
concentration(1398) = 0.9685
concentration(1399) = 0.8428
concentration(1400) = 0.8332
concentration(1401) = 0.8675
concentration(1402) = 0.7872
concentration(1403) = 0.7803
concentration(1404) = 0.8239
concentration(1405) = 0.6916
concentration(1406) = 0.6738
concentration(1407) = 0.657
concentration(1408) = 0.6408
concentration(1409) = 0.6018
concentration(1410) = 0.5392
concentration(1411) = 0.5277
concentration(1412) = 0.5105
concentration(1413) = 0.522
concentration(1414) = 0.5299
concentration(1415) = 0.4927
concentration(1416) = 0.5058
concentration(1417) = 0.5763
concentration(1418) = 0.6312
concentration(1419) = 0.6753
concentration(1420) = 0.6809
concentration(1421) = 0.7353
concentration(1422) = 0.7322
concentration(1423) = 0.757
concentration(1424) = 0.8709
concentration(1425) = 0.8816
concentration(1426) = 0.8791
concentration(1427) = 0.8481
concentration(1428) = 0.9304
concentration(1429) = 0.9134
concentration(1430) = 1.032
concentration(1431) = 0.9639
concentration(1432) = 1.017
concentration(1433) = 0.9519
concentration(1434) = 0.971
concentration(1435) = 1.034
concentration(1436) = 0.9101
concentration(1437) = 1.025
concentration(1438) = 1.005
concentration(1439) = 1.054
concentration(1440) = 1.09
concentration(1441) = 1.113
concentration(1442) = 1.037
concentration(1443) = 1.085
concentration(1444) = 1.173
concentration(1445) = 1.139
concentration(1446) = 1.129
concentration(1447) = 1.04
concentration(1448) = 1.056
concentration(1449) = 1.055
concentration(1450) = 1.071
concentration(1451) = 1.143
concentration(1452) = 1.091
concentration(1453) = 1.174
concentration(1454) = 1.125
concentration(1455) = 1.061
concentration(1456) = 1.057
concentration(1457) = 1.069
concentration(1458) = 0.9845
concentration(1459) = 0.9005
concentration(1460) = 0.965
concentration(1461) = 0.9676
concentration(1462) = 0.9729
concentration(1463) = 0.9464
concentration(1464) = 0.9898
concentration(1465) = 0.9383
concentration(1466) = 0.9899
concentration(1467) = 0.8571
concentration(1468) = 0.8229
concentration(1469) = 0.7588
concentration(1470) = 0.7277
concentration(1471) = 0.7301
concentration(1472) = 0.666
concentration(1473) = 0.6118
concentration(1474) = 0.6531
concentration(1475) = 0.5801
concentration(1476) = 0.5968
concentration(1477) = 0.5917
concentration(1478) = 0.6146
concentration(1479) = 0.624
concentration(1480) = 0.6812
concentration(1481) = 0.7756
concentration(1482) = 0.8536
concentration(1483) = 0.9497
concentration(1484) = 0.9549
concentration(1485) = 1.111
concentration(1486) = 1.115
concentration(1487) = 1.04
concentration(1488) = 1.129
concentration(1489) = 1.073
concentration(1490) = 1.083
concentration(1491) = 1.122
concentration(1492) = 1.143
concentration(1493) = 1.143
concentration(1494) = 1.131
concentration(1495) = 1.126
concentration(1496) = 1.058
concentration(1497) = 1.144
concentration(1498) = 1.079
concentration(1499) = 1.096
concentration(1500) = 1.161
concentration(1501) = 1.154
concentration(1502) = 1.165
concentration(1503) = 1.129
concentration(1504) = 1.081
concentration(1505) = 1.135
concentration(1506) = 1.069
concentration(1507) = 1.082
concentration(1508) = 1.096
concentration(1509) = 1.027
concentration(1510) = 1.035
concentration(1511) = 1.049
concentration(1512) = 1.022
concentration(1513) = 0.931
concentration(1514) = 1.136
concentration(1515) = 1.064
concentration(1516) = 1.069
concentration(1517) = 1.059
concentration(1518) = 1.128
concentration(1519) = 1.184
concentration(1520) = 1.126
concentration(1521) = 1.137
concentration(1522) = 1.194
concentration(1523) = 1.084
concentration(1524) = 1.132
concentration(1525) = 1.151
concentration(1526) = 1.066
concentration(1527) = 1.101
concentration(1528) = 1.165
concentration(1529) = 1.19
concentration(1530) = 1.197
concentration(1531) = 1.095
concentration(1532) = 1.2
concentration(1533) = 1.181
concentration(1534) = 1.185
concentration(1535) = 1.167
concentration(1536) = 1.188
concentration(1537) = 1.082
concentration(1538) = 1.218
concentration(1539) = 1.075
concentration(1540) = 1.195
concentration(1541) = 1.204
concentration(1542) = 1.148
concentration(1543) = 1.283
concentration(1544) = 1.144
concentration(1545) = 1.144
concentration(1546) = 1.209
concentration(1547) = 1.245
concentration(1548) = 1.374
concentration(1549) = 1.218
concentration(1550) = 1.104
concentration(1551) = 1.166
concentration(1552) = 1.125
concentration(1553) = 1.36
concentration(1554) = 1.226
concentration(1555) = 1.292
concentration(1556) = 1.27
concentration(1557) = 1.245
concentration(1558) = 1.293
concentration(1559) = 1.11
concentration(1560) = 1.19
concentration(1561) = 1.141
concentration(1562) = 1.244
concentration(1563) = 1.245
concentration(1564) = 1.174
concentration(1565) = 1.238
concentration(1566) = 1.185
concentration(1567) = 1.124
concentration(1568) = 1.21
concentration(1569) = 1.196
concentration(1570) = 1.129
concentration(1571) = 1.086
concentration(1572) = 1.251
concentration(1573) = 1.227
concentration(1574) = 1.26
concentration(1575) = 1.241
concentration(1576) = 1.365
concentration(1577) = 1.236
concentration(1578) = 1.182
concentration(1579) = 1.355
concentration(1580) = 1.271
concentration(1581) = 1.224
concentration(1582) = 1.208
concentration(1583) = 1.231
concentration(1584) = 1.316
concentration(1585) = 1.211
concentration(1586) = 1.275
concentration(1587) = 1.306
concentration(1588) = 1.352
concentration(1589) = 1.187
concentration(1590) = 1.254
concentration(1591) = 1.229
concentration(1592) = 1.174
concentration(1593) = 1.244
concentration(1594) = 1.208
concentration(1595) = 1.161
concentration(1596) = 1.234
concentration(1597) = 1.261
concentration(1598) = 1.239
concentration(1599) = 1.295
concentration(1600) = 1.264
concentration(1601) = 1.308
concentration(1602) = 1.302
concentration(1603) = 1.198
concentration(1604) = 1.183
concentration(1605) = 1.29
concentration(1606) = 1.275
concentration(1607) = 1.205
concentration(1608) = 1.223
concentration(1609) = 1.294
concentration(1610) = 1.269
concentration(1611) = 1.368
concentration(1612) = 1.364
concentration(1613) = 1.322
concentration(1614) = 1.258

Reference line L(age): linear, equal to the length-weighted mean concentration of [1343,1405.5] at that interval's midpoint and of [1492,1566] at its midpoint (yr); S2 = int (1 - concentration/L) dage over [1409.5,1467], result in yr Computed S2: 6.3 yr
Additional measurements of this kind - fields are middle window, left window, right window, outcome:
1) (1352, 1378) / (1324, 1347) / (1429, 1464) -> 6.3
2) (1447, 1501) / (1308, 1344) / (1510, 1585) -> 9.7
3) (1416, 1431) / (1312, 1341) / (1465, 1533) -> 3.7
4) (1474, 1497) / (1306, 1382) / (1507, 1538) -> 3.5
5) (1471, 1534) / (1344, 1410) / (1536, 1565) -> 5.7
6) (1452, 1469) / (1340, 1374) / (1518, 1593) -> 1.7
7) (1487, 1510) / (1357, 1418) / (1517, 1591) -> -0.8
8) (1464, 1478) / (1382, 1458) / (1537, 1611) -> 3.8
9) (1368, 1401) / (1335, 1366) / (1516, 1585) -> 8.4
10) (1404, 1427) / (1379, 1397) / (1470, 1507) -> 7.6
